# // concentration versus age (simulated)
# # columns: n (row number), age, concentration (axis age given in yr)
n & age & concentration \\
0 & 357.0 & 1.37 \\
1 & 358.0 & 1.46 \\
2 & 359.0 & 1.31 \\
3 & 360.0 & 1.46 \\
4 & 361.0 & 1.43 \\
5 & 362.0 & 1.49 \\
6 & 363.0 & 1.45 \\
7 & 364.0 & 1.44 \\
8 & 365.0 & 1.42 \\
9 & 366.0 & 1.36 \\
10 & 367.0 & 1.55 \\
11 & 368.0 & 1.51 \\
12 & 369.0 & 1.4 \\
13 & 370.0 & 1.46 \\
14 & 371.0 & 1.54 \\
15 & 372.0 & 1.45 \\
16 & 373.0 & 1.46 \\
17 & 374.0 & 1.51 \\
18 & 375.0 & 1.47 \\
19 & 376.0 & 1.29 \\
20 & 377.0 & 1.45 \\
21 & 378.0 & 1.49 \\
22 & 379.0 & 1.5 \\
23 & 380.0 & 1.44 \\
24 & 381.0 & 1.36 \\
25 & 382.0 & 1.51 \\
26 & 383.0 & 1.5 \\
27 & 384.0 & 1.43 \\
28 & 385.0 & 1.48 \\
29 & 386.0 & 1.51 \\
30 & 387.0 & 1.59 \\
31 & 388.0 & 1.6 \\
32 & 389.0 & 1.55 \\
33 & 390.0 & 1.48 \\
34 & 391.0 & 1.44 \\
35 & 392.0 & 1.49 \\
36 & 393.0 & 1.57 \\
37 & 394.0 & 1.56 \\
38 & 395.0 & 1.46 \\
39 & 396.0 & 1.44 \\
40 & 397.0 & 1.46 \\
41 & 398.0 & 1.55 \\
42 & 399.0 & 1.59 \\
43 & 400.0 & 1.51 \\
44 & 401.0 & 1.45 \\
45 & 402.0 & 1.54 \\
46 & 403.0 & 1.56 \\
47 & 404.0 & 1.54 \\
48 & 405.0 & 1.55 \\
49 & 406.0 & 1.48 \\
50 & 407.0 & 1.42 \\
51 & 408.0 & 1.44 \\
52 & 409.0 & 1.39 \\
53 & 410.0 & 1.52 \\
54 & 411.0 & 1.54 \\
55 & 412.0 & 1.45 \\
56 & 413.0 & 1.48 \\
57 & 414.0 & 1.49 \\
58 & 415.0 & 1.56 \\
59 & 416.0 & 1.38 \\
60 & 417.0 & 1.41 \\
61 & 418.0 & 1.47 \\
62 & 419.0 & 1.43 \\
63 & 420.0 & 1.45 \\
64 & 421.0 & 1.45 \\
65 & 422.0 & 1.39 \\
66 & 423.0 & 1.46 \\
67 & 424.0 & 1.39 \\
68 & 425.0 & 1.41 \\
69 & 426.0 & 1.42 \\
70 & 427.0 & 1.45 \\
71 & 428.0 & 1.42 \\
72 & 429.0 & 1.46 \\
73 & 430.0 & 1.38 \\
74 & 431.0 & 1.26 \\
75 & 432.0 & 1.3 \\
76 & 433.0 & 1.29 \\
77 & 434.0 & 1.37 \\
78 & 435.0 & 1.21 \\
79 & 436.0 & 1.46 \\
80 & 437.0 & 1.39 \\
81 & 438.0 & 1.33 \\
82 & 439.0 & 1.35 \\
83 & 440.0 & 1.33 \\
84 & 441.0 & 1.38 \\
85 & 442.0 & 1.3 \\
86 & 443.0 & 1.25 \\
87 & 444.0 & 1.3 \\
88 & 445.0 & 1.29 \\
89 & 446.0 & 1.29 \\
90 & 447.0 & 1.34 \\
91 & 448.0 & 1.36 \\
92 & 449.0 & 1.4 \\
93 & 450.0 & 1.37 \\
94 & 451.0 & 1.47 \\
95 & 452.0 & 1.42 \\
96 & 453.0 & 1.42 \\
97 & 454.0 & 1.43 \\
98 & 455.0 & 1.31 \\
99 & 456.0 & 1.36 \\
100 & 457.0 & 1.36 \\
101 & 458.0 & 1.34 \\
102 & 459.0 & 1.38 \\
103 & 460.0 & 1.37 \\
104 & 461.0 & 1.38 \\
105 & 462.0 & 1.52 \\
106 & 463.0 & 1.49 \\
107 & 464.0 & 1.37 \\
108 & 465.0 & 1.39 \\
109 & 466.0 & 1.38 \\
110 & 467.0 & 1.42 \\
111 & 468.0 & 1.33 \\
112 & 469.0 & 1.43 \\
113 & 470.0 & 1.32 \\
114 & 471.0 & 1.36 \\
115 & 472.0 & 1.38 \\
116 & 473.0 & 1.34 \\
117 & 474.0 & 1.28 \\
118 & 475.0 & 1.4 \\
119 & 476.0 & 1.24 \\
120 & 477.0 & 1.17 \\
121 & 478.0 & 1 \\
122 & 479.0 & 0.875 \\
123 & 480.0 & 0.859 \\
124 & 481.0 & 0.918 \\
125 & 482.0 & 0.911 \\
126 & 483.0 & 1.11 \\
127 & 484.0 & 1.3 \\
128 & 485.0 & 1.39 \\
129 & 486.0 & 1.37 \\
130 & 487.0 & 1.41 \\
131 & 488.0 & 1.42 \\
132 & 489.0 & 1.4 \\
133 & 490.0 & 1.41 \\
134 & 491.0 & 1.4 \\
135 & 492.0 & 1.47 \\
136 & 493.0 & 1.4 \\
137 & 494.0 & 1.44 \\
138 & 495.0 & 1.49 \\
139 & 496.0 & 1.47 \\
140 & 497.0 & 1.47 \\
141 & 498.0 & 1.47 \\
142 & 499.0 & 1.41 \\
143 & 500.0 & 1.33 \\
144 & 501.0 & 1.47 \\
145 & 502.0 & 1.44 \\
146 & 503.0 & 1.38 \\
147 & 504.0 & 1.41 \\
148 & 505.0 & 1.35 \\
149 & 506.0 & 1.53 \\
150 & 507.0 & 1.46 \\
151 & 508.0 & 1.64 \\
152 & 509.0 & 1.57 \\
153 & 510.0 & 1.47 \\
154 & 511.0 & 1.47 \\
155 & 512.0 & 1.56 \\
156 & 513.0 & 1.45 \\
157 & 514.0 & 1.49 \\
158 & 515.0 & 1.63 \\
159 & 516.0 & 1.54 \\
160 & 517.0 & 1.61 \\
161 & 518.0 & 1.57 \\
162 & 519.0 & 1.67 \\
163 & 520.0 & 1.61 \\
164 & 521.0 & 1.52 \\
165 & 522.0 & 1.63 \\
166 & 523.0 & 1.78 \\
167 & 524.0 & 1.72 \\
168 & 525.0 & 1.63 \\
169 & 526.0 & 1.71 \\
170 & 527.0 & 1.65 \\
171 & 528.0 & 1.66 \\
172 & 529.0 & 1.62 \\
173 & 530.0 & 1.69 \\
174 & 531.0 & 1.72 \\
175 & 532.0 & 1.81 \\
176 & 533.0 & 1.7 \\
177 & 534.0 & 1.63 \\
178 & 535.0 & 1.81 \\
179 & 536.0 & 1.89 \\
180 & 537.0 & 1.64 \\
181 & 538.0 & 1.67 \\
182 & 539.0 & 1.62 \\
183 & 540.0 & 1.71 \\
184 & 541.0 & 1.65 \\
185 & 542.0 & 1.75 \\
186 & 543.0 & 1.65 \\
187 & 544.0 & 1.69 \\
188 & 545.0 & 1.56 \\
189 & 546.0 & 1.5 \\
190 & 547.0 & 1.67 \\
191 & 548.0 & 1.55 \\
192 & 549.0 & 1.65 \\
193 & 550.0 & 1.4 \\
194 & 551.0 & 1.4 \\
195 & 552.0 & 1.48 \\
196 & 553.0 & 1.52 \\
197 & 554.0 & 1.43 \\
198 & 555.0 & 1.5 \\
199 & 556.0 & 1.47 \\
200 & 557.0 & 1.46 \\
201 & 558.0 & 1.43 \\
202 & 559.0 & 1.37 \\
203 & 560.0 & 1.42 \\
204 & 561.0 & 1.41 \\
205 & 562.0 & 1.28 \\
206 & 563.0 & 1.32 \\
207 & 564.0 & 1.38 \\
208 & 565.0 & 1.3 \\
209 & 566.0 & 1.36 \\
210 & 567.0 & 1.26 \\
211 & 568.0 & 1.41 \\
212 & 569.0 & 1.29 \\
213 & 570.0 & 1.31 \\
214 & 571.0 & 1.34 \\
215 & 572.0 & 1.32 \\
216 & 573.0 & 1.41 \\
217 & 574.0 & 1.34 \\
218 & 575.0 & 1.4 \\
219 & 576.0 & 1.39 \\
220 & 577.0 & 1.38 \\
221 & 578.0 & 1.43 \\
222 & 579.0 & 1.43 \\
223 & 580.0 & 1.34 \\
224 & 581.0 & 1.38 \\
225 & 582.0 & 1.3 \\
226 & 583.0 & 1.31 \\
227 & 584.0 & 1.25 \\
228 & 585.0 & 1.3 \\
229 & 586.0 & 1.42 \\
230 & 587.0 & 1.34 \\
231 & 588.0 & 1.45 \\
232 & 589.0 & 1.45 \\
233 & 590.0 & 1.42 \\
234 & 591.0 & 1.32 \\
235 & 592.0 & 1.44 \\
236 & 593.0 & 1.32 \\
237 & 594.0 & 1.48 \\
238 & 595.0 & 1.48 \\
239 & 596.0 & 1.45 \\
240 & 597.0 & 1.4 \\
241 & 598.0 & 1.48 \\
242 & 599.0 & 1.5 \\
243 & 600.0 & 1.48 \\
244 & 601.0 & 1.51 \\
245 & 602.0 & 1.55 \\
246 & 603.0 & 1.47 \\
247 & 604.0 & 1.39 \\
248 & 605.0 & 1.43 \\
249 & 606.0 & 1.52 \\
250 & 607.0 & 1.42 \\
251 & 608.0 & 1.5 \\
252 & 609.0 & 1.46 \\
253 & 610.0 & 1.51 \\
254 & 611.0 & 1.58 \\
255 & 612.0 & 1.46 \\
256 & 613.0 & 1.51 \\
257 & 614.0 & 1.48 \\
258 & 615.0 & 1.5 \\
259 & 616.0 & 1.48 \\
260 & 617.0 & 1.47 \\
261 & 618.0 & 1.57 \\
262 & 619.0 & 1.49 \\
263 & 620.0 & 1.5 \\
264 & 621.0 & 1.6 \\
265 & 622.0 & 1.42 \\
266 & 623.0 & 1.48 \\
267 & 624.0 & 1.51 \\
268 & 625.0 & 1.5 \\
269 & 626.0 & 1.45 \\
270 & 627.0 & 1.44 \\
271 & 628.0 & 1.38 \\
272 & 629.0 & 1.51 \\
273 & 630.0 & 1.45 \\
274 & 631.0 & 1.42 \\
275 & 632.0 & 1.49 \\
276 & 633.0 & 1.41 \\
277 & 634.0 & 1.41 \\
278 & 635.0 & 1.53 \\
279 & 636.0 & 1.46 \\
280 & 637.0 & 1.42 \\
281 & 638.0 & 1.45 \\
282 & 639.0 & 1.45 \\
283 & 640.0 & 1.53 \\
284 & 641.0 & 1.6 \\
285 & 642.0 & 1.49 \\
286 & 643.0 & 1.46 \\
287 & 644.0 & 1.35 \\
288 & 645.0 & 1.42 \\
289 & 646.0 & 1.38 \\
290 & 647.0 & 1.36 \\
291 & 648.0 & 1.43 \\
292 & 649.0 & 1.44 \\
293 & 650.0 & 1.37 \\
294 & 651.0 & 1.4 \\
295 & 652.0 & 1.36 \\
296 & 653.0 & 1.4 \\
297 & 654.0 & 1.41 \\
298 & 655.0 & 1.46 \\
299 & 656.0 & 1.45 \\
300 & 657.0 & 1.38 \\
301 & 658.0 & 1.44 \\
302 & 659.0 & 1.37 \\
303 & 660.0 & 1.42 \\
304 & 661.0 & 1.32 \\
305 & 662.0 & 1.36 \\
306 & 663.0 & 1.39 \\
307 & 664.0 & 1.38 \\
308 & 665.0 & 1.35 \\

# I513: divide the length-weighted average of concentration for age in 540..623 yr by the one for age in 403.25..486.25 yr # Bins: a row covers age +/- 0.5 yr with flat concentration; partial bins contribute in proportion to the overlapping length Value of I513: 1.07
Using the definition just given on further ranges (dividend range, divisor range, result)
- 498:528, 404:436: 1.08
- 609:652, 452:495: 1.11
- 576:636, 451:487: 1.11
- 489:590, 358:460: 1.04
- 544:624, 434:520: 1.04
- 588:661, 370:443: 1.00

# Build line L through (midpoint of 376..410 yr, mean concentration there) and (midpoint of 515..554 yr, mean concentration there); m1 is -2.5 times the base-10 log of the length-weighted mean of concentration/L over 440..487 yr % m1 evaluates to 0.19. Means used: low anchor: 1.49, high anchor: 1.64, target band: 1.31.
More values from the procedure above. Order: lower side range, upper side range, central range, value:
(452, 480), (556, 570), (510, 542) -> -0.22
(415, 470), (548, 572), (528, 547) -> -0.20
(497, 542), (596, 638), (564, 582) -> 0.13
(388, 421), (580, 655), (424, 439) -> 0.09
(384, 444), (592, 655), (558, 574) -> 0.08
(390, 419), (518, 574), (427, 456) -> 0.11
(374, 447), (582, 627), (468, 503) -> 0.10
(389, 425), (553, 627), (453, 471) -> 0.06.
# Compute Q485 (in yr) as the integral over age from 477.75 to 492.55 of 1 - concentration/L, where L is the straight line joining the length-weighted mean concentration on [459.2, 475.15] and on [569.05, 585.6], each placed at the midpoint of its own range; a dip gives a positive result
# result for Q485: 1.7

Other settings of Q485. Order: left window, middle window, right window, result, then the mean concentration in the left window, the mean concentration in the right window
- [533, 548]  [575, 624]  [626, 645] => 3.0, 1.67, 1.46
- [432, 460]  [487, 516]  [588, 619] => -1.4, 1.35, 1.47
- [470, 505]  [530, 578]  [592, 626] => -3.5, 1.31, 1.48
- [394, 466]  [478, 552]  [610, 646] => -3.4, 1.41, 1.48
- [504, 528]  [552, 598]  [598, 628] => 4.1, 1.57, 1.49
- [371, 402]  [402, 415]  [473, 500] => -0.4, 1.49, 1.29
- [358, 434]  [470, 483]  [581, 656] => 2.7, 1.46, 1.45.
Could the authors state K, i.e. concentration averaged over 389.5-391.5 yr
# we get 1.46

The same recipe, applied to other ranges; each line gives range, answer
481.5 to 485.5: 1.18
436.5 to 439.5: 1.36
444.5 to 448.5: 1.32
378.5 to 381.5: 1.43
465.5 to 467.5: 1.4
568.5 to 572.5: 1.31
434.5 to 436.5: 1.33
